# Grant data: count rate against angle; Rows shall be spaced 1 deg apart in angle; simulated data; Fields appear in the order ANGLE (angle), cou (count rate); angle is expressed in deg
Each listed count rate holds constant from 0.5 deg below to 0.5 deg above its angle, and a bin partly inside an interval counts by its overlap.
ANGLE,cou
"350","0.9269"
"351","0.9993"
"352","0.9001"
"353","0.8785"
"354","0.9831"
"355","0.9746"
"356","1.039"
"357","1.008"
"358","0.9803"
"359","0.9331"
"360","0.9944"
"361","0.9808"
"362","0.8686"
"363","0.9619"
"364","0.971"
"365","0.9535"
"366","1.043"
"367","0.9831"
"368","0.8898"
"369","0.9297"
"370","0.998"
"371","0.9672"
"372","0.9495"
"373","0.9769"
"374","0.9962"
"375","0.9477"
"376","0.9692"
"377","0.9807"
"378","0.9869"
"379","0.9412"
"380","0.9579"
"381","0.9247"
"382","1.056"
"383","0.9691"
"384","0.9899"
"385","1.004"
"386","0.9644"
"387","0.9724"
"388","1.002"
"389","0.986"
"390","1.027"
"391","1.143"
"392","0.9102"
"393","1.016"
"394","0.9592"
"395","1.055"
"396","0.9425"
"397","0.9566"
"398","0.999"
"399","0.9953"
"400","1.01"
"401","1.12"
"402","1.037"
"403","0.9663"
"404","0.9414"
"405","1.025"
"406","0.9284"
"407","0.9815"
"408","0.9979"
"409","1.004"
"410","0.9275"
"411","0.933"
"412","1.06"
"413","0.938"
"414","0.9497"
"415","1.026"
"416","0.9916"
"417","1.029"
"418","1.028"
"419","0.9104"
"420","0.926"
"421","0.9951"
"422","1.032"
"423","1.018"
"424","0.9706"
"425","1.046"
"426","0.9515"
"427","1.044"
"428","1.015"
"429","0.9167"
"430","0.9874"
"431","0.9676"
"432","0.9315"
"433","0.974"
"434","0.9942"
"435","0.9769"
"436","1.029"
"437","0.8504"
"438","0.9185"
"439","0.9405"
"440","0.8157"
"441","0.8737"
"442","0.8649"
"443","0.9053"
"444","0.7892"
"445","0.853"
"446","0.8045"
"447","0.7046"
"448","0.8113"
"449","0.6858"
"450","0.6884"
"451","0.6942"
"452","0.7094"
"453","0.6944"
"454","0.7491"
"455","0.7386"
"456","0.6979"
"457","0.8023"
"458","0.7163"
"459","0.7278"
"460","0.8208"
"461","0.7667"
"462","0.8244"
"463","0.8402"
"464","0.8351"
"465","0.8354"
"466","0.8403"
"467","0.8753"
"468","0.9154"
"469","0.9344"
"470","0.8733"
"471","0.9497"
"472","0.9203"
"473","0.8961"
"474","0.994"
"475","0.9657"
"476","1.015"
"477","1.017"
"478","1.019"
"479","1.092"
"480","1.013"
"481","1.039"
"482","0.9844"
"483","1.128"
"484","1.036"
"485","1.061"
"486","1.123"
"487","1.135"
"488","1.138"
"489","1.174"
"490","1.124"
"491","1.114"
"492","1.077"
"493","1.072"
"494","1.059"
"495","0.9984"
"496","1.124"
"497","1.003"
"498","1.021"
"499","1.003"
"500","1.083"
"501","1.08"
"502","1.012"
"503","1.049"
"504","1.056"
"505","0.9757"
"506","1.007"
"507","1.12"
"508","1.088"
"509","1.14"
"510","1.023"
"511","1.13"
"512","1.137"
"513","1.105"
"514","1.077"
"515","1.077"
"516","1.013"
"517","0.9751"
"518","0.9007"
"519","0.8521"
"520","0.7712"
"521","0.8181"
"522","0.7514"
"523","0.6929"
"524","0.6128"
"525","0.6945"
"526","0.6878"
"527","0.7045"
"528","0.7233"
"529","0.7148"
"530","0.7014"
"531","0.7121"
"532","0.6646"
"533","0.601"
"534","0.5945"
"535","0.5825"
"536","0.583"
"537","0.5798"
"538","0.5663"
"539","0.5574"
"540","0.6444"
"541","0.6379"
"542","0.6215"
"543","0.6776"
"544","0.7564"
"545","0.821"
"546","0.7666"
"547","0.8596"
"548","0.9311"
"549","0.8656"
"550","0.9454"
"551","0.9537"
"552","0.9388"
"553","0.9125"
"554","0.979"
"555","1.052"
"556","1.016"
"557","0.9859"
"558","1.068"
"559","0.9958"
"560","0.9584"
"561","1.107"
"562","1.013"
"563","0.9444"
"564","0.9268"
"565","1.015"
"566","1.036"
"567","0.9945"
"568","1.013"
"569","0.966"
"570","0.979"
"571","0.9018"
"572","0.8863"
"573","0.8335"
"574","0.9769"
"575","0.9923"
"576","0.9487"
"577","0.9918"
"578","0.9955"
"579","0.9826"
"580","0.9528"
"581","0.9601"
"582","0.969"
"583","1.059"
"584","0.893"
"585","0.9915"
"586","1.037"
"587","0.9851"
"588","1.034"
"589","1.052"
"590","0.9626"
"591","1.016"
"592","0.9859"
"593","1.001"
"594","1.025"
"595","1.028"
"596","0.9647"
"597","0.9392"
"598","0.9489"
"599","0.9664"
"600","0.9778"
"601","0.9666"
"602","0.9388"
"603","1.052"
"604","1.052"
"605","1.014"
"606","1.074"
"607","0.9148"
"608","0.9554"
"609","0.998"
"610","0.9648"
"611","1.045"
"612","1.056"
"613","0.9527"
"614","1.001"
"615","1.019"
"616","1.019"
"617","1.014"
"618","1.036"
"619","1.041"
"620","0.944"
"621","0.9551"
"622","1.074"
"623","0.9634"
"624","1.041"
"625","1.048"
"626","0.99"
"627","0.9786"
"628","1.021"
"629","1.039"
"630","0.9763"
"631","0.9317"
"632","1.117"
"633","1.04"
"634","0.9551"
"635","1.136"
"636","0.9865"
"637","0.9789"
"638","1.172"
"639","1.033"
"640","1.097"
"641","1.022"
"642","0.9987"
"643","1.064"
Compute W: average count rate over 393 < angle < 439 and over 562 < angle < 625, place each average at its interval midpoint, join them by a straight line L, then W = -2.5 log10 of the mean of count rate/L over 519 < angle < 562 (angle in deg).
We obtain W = 0.249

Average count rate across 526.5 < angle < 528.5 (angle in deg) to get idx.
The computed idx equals 0.714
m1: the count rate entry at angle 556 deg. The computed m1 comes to 1.016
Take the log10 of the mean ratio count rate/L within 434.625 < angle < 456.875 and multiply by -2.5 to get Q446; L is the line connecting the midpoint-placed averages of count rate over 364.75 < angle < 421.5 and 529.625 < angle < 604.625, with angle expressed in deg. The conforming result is 0.19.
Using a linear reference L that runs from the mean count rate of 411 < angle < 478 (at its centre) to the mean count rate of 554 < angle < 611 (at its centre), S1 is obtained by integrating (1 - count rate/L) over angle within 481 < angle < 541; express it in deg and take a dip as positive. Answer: 1.2 deg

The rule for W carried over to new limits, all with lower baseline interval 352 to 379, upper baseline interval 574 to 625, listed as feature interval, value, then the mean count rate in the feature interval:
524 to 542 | 0.466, 0.643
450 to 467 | 0.260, 0.769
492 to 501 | -0.072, 1.05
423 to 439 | 0.002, 0.972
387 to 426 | -0.025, 0.993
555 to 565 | -0.016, 1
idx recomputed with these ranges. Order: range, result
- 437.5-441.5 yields 0.887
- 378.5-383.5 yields 0.97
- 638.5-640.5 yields 1.06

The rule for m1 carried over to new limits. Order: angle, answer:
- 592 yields 0.9859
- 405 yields 1.025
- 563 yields 0.9444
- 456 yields 0.6979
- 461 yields 0.7667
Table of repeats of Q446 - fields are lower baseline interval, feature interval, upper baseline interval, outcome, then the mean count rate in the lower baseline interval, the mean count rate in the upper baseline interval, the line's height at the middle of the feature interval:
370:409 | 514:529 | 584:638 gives 0.22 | 0.989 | 1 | 0.998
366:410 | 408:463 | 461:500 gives 0.12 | 0.985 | 1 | 0.993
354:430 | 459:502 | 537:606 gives -0.04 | 0.984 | 0.936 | 0.96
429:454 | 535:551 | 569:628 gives 0.28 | 0.852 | 0.989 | 0.94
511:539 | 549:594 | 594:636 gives -0.10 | 0.776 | 1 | 0.894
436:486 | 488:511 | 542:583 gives -0.19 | 0.872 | 0.944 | 0.899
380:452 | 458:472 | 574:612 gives 0.14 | 0.951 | 0.991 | 0.962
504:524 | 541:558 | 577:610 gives 0.12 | 0.974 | 0.99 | 0.981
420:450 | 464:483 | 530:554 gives -0.13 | 0.916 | 0.734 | 0.85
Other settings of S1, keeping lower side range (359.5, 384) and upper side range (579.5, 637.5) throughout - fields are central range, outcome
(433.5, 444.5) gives 0.8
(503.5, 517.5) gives -1.1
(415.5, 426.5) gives -0.2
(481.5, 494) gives -1.4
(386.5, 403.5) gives -0.6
